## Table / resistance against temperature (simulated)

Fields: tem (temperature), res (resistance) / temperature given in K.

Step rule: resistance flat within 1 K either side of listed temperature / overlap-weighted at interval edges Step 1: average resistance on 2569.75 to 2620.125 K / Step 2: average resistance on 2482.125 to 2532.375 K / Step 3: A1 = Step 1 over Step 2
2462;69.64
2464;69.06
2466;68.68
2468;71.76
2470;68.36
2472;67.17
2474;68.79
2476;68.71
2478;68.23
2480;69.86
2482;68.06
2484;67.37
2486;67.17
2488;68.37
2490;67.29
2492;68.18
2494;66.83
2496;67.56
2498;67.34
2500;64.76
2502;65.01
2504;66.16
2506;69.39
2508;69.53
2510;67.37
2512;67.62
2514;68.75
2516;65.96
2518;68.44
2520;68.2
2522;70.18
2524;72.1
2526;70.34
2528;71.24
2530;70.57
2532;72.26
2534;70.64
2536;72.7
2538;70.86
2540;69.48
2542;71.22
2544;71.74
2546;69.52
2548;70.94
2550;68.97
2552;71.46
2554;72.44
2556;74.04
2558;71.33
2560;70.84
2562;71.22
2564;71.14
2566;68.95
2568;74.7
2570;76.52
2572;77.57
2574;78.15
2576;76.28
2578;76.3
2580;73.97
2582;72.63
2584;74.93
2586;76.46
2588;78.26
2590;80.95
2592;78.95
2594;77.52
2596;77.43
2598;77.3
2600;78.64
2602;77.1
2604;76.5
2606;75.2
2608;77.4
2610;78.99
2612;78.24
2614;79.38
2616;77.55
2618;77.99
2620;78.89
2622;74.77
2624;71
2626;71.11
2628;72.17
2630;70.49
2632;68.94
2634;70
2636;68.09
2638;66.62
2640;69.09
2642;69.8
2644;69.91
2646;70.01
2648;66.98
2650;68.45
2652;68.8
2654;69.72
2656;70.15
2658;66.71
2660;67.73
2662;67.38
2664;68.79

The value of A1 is 1.1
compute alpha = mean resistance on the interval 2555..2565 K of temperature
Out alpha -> 71.7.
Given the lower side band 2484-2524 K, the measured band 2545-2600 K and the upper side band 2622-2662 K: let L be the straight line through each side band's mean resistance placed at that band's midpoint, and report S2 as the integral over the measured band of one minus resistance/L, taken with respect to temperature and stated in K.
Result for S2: -4.8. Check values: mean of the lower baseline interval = 67.7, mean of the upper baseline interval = 69.3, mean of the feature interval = 74.5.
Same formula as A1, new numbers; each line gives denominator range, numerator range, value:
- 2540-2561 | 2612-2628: 1.06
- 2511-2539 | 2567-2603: 1.10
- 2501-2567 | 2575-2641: 1.07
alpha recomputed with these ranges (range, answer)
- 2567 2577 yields 76.6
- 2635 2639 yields 67.4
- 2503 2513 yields 68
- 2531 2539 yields 71.6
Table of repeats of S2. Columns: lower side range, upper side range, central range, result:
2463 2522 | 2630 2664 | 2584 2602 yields -2.50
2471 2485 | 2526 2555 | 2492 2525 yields 0.84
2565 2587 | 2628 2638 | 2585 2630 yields -3.00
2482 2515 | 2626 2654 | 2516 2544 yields -1.10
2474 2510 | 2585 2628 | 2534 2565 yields 0.50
